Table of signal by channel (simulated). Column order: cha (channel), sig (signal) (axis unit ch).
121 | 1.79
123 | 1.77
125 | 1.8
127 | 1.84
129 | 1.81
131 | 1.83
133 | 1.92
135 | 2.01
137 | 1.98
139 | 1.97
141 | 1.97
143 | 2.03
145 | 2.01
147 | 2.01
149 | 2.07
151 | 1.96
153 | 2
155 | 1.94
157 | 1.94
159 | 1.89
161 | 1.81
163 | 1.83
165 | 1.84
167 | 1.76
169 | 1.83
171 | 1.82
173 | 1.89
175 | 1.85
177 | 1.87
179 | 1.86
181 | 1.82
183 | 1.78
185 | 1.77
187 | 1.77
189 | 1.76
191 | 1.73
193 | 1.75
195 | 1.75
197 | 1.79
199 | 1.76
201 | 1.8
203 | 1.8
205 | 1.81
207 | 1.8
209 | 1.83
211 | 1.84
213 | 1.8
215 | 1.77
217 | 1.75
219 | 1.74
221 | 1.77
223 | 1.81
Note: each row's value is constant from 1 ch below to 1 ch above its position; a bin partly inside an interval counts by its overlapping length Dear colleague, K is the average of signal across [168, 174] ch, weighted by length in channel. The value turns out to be 1.85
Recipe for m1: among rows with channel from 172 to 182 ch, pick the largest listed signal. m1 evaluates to 1.89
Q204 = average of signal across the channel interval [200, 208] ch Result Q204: 1.8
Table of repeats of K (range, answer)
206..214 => 1.82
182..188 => 1.77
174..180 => 1.86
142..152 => 2.02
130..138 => 1.94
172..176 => 1.87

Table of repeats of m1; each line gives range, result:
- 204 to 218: 1.84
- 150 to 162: 2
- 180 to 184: 1.82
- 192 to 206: 1.81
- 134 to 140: 2.01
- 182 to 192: 1.78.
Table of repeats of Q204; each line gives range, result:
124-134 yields 1.84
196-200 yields 1.77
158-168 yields 1.83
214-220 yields 1.75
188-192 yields 1.75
